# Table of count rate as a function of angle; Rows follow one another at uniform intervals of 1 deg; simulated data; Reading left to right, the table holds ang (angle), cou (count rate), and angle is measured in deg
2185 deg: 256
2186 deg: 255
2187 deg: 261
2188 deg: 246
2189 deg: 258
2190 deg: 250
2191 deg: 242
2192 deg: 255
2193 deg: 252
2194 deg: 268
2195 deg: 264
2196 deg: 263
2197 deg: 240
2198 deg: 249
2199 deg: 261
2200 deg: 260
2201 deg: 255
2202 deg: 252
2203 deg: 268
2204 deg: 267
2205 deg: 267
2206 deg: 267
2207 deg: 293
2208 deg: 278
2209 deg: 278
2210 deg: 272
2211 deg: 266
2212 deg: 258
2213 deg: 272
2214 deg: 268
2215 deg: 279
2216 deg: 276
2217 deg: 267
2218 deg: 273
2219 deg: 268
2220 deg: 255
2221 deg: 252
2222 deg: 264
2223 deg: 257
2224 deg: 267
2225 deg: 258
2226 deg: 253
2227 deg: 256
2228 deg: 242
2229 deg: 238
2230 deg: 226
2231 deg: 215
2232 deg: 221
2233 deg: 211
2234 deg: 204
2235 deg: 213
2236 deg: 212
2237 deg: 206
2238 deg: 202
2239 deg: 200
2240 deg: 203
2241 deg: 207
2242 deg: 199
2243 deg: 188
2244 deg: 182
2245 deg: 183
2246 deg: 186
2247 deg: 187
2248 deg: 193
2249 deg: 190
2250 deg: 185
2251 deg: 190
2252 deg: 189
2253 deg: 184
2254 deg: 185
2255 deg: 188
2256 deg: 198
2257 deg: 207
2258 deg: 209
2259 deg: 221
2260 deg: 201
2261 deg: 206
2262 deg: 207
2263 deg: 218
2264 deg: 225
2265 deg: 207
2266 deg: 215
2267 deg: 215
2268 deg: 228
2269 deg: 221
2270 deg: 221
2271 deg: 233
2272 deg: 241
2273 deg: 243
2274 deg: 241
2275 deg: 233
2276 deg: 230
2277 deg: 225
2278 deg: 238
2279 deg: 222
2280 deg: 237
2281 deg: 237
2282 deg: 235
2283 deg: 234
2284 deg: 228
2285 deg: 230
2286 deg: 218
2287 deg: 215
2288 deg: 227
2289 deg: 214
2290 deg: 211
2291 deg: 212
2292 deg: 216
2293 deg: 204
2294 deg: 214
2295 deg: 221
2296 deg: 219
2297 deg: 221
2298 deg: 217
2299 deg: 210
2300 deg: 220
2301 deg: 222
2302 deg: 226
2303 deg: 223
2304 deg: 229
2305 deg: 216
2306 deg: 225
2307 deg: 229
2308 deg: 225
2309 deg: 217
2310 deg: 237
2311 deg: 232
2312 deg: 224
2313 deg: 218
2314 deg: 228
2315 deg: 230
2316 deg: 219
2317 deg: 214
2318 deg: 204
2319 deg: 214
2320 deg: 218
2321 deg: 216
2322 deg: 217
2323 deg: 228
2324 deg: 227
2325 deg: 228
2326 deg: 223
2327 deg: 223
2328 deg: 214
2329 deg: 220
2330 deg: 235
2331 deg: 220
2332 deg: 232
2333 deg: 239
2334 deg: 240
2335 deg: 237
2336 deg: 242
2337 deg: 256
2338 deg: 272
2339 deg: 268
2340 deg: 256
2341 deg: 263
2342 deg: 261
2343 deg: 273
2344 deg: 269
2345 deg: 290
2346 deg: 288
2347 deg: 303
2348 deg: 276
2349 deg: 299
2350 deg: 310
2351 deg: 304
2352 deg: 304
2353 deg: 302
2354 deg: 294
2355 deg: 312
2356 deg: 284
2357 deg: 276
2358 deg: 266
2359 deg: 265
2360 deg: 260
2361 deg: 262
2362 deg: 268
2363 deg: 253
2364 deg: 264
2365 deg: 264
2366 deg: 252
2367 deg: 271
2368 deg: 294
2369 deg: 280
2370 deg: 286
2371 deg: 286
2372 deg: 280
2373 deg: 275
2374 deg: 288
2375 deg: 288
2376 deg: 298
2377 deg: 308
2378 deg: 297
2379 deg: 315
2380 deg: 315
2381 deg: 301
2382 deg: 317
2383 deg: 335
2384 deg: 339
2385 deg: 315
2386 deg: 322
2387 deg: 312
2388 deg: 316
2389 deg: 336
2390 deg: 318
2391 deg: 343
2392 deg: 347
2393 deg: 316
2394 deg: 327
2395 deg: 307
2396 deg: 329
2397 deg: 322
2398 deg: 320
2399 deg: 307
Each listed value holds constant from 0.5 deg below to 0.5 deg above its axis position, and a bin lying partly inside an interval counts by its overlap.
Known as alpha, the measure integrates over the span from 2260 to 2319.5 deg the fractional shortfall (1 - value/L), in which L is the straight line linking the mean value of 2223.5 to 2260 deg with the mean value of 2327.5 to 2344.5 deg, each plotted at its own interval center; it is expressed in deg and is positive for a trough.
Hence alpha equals 1.3 deg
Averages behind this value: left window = 208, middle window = 223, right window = 247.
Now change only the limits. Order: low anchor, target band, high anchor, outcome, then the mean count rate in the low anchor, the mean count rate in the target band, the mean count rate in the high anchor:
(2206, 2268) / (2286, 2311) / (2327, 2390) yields 3.3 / 226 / 220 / 280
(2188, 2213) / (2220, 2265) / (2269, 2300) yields 5.7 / 262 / 212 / 225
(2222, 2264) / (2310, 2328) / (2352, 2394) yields 2.7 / 210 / 222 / 296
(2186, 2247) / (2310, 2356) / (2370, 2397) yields 6.7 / 244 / 250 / 312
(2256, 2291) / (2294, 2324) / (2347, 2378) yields 3.1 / 223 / 221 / 283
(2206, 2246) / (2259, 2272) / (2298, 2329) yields 0.8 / 240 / 218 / 222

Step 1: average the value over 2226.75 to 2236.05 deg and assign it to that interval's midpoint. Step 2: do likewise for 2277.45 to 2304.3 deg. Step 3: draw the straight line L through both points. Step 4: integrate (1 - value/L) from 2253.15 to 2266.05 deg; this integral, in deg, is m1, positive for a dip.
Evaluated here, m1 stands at 1.0 deg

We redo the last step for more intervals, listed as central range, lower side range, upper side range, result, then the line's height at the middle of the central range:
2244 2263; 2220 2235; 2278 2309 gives 3.07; 233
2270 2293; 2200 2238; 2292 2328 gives 0.34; 231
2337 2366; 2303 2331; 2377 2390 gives -0.69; 272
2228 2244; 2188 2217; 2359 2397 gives 3.57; 270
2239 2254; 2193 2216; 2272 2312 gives 3.38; 246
